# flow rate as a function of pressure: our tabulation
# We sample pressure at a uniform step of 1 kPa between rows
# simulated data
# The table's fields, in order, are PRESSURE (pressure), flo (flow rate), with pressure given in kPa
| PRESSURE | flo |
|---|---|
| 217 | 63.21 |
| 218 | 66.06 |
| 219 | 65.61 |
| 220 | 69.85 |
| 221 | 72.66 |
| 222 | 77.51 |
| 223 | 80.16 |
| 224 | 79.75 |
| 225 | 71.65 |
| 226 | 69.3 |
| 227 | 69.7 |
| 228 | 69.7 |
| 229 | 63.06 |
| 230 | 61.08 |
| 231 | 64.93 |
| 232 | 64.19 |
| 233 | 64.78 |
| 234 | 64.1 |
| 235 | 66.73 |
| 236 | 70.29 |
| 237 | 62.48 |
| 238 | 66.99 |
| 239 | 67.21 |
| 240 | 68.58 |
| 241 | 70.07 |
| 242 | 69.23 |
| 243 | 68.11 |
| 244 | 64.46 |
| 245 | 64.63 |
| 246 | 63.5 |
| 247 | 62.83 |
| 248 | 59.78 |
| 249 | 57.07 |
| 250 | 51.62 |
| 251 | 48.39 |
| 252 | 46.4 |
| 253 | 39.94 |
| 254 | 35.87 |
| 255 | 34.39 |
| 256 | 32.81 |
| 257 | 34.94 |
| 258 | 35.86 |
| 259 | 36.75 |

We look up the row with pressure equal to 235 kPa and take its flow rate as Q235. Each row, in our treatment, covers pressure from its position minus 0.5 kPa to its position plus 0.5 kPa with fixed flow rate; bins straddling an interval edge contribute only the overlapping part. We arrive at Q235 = 66.73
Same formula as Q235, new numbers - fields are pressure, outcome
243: 68.11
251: 48.39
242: 69.23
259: 36.75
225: 71.65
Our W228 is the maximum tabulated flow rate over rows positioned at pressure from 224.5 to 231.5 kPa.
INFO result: 71.65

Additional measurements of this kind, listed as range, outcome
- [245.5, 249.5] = 63.5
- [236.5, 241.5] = 70.07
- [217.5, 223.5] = 80.16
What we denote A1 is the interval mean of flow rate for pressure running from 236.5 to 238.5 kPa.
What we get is 64.7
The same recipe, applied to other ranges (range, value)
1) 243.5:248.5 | 63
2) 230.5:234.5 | 64.5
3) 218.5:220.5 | 67.7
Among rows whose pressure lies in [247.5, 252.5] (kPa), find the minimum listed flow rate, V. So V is 46.4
